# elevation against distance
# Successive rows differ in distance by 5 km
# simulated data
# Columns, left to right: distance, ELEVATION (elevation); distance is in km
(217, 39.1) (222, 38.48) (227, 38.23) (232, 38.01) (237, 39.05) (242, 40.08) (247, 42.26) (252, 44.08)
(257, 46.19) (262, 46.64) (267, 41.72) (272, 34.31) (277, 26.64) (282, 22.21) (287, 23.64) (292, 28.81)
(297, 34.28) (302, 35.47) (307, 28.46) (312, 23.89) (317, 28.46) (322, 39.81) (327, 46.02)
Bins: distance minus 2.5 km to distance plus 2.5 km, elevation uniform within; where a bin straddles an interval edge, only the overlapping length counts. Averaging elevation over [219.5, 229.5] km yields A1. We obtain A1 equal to 38.4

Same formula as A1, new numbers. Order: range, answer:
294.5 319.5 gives 30.1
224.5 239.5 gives 38.4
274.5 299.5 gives 27.1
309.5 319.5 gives 26.2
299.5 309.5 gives 32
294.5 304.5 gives 34.9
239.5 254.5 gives 42.1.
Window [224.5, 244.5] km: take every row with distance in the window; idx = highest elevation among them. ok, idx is 40.08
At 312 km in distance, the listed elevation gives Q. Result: 23.89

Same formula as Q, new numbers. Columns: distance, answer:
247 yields 42.26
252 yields 44.08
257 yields 46.19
